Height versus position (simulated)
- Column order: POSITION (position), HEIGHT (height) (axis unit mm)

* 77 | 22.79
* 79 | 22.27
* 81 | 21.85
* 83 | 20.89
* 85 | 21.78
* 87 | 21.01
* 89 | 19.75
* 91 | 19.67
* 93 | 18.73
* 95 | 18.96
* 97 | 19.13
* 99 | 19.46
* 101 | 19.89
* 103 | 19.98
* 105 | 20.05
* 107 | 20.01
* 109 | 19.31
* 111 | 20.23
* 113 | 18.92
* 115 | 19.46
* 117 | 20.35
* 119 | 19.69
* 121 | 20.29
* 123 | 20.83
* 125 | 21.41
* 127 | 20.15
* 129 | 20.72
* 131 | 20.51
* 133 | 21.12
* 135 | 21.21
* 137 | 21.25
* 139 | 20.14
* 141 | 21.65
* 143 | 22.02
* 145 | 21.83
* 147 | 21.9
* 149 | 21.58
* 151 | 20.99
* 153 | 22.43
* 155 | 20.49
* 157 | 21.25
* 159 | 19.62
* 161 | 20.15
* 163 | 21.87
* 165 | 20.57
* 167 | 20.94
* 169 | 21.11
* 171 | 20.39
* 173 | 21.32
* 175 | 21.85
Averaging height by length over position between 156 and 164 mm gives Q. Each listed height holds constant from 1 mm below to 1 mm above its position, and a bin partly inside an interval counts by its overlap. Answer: 20.7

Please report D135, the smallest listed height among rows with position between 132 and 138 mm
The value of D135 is 21.12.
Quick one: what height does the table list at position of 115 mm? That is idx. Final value 19.46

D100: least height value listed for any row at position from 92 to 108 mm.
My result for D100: 18.73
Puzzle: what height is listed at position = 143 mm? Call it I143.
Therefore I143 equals 22.02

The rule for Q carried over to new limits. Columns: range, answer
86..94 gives 19.8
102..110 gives 19.8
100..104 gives 19.9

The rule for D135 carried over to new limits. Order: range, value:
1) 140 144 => 21.65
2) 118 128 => 19.69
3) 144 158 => 20.49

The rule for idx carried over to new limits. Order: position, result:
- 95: 18.96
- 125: 21.41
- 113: 18.92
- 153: 22.43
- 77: 22.79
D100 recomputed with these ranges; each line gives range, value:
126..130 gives 20.15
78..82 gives 21.85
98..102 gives 19.46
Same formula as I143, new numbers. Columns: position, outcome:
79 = 22.27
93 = 18.73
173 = 21.32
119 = 19.69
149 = 21.58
